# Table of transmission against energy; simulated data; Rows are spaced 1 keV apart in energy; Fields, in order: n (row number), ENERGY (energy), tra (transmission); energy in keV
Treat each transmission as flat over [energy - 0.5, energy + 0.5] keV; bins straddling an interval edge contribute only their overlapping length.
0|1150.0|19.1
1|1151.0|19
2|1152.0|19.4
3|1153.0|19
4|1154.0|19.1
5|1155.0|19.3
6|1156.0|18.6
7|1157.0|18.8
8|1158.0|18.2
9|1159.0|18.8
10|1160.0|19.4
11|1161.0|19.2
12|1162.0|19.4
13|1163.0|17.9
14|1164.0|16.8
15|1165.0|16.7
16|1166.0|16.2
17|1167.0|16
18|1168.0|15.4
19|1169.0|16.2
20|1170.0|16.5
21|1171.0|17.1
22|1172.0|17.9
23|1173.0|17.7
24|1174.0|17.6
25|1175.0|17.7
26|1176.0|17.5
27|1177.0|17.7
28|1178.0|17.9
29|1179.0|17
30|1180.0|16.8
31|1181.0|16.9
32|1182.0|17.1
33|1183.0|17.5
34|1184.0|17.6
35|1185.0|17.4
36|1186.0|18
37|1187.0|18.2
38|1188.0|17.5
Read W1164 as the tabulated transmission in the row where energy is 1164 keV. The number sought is 16.8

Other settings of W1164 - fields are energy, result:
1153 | 19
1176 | 17.5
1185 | 17.4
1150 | 19.1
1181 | 16.9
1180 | 16.8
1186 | 18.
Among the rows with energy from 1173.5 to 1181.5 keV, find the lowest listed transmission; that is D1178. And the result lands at 16.8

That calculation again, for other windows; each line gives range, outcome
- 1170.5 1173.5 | 17.1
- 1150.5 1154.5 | 19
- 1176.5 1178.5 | 17.7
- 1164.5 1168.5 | 15.4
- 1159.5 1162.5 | 19.2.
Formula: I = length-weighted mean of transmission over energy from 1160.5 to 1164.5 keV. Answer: 18.3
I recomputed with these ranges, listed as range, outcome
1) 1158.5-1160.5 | 19.1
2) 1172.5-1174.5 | 17.6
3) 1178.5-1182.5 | 17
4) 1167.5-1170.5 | 16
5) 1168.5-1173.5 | 17.1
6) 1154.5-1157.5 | 18.9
